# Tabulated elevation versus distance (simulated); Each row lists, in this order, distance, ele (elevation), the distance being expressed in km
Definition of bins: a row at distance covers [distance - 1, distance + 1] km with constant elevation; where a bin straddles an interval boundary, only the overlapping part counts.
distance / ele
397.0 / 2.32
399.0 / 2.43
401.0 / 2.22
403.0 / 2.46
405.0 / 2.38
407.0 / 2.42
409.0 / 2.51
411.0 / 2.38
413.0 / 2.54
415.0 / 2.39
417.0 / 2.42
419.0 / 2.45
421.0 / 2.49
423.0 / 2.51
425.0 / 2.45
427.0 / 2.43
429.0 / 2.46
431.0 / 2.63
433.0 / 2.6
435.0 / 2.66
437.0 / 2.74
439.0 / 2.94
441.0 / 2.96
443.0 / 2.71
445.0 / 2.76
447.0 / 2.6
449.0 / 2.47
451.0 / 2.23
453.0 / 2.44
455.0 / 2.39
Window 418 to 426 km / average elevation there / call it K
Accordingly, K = 2.48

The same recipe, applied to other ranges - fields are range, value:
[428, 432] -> 2.54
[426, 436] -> 2.56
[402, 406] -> 2.42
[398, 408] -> 2.38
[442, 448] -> 2.69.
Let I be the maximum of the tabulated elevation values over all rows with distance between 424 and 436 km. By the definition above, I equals 2.66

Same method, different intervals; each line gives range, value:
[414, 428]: 2.51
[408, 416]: 2.54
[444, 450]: 2.76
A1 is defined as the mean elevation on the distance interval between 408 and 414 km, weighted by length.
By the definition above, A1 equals 2.48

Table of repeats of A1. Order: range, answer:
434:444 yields 2.8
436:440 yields 2.84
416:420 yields 2.44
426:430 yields 2.45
